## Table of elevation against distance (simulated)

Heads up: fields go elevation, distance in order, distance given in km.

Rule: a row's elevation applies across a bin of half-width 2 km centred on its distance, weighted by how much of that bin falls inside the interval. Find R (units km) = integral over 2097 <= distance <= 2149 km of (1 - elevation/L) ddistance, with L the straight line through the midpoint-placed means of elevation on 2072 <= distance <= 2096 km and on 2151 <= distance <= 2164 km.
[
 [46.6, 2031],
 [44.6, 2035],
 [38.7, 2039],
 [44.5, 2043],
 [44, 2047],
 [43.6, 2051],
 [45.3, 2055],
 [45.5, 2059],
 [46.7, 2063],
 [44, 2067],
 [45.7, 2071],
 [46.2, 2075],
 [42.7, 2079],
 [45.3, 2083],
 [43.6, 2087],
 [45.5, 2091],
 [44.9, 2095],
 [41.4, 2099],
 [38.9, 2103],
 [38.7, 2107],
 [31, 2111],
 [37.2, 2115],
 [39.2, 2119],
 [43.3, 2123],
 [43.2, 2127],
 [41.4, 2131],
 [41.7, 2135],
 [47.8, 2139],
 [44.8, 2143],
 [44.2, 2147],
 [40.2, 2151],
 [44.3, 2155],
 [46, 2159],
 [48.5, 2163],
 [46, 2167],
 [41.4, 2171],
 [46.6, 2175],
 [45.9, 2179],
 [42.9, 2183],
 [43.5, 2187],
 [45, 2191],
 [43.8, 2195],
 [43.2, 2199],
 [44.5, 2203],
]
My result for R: 4.6 km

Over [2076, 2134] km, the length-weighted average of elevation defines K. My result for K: 41.3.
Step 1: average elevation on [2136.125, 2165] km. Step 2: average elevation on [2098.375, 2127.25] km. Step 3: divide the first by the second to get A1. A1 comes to 1.16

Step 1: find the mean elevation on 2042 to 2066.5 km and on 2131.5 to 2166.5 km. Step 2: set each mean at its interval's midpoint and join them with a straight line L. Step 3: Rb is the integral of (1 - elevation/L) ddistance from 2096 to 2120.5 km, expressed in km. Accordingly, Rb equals 3.69 km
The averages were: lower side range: 44.9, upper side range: 44.6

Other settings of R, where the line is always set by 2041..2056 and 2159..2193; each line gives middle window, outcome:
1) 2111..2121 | 1.77 km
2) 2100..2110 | 1.42 km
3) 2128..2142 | 0.35 km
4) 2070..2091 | -0.12 km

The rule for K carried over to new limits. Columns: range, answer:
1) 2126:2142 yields 43.6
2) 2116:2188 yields 43.9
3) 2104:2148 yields 41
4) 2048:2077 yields 45.2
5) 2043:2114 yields 43.1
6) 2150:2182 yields 44.9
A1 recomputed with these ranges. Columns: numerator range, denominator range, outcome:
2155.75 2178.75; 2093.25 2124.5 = 1.16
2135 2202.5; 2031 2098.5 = 1.00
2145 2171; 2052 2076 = 0.98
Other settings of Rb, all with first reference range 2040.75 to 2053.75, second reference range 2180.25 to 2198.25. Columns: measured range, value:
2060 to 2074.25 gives -0.50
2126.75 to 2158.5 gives 0.23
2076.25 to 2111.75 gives 1.74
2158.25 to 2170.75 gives -0.65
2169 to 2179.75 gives -0.15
